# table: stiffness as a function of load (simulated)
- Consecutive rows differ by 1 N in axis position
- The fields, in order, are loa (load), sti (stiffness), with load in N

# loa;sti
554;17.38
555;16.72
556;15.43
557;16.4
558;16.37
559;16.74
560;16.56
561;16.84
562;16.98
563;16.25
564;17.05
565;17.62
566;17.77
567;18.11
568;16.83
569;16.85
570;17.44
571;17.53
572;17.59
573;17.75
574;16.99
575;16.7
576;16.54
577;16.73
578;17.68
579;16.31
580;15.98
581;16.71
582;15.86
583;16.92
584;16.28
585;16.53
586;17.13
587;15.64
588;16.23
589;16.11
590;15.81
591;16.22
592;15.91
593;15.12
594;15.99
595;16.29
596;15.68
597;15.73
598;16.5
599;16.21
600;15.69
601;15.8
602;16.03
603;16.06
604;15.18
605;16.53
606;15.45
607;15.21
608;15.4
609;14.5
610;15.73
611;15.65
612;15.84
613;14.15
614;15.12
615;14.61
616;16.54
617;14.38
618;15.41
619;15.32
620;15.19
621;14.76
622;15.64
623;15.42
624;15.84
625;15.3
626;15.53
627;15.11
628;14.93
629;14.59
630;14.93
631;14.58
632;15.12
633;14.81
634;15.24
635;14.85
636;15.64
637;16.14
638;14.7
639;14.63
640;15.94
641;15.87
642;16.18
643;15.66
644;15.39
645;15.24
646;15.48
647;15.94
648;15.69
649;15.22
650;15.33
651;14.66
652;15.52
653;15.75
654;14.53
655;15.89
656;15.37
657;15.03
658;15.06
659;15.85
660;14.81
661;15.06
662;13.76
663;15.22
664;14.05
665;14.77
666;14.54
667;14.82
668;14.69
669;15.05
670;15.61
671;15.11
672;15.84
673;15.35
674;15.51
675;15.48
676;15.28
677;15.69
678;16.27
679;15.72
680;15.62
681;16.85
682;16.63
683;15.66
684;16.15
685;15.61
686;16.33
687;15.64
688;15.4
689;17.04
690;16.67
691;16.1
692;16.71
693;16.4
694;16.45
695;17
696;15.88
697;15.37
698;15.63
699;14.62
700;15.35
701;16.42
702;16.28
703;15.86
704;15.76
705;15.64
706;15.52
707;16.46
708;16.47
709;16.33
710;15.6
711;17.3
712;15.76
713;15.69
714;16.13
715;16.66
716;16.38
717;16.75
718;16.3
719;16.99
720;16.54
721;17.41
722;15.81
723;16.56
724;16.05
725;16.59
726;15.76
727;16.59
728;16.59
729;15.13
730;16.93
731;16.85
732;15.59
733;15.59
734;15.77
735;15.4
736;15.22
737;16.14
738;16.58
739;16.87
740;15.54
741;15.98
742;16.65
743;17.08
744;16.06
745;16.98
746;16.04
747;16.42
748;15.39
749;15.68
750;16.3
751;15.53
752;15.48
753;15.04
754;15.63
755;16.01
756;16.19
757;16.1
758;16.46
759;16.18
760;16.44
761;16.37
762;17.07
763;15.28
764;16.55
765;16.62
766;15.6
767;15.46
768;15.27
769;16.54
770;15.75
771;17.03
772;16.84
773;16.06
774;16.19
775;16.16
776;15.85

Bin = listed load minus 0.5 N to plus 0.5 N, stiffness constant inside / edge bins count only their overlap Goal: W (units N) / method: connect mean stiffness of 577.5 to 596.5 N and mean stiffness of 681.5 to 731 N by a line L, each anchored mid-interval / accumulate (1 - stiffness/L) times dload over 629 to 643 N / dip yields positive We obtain 0.82 N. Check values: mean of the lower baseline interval 16.2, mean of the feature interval 15.3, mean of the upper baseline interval 16.2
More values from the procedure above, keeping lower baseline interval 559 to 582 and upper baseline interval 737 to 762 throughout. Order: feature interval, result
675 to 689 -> 0.5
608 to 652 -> 3.8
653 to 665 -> 1.1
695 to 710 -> 0.5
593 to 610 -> 1.1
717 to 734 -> -0.1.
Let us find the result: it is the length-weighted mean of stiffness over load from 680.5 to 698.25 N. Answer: 16.2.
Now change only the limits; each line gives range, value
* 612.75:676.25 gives 15.2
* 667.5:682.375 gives 15.6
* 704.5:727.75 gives 16.3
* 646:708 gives 15.6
